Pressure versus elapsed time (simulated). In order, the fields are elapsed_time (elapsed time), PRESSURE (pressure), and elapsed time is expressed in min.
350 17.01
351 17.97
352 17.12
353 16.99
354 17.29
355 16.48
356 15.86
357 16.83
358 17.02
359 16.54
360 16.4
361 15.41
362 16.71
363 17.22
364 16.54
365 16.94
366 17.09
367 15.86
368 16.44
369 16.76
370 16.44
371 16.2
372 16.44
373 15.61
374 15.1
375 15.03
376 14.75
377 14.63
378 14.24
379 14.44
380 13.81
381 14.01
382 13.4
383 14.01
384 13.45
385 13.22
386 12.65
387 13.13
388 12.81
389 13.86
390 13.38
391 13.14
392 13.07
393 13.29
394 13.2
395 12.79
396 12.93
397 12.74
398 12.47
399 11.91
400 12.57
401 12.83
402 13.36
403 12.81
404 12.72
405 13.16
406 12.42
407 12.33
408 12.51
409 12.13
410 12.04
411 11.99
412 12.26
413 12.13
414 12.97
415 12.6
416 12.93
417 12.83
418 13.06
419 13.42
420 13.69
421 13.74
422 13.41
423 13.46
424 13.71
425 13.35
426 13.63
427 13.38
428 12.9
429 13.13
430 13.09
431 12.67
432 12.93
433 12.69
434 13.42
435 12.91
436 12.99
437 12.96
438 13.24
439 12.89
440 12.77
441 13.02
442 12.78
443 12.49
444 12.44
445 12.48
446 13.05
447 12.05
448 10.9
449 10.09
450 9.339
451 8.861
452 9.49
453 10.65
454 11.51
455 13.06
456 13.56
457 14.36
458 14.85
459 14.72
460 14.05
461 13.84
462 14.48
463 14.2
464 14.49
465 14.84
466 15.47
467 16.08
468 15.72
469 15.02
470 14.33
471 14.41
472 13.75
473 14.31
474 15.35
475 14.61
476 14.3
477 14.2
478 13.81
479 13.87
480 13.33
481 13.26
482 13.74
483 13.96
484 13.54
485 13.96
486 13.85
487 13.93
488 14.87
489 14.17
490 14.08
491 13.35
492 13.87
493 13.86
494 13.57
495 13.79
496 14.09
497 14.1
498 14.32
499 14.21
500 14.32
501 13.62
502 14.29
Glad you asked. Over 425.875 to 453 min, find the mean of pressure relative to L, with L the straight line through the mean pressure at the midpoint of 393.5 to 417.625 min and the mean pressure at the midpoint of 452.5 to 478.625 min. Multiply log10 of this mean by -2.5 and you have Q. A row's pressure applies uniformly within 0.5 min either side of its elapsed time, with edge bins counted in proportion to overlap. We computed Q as 0.10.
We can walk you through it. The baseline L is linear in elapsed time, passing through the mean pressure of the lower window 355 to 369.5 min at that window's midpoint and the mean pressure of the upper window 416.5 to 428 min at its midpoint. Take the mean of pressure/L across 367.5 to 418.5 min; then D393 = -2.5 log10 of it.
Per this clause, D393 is 0.11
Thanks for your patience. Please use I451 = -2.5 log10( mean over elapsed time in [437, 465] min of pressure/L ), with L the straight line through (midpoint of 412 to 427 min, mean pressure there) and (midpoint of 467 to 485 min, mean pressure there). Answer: 0.10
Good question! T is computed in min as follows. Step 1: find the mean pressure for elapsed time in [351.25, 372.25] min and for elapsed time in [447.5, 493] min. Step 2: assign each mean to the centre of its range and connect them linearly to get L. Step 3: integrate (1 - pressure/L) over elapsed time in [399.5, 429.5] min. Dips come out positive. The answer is 4.4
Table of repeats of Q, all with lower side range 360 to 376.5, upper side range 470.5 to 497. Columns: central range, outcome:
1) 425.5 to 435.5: 0.15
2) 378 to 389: 0.17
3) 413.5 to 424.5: 0.15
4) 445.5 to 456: 0.31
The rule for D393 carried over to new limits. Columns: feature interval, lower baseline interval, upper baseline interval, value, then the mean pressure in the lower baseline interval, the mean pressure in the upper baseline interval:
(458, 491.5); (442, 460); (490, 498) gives -0.101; 12.1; 13.9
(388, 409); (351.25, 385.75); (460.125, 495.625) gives 0.189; 15.7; 14.2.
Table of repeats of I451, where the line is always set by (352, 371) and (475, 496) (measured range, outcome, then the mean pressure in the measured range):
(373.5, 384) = 0.14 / 14.3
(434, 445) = 0.16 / 12.9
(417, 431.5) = 0.15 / 13.3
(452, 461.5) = 0.10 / 13.2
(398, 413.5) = 0.24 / 12.5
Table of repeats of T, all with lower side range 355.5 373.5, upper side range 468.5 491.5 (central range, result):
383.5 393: 1.65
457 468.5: -0.27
